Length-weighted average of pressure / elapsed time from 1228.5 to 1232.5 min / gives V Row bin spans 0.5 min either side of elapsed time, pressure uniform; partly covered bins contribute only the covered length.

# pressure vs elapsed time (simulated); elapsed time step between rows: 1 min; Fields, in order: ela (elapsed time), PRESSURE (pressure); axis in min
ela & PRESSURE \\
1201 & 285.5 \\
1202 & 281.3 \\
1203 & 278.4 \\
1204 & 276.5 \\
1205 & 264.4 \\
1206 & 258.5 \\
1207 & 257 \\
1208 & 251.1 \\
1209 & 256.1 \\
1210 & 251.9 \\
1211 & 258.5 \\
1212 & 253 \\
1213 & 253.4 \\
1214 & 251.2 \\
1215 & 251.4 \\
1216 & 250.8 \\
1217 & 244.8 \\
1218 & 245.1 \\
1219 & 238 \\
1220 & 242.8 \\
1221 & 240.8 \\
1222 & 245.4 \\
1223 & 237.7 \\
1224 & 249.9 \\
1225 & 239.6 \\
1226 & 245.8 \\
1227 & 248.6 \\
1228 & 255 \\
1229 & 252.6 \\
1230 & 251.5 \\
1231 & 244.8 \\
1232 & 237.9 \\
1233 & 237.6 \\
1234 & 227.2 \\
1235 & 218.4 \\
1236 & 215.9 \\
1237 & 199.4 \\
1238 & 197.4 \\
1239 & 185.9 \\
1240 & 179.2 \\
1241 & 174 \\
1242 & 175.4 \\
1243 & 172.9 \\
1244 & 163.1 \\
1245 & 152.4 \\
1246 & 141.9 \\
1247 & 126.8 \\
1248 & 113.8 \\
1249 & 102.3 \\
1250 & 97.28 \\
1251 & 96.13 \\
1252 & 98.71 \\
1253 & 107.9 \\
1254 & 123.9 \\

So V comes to 247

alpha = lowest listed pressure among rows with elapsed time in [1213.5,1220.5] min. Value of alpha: 238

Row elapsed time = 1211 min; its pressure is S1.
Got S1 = 258.5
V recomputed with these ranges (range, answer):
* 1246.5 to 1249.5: 114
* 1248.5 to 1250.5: 99.8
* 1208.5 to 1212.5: 255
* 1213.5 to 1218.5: 249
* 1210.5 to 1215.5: 254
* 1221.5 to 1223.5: 242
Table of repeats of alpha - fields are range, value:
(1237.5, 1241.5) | 174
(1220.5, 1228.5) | 237.7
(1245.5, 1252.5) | 96.13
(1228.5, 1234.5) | 227.2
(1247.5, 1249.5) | 102.3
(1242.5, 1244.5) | 163.1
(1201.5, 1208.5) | 251.1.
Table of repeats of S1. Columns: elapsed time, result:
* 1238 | 197.4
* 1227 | 248.6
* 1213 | 253.4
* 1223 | 237.7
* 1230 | 251.5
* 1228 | 255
